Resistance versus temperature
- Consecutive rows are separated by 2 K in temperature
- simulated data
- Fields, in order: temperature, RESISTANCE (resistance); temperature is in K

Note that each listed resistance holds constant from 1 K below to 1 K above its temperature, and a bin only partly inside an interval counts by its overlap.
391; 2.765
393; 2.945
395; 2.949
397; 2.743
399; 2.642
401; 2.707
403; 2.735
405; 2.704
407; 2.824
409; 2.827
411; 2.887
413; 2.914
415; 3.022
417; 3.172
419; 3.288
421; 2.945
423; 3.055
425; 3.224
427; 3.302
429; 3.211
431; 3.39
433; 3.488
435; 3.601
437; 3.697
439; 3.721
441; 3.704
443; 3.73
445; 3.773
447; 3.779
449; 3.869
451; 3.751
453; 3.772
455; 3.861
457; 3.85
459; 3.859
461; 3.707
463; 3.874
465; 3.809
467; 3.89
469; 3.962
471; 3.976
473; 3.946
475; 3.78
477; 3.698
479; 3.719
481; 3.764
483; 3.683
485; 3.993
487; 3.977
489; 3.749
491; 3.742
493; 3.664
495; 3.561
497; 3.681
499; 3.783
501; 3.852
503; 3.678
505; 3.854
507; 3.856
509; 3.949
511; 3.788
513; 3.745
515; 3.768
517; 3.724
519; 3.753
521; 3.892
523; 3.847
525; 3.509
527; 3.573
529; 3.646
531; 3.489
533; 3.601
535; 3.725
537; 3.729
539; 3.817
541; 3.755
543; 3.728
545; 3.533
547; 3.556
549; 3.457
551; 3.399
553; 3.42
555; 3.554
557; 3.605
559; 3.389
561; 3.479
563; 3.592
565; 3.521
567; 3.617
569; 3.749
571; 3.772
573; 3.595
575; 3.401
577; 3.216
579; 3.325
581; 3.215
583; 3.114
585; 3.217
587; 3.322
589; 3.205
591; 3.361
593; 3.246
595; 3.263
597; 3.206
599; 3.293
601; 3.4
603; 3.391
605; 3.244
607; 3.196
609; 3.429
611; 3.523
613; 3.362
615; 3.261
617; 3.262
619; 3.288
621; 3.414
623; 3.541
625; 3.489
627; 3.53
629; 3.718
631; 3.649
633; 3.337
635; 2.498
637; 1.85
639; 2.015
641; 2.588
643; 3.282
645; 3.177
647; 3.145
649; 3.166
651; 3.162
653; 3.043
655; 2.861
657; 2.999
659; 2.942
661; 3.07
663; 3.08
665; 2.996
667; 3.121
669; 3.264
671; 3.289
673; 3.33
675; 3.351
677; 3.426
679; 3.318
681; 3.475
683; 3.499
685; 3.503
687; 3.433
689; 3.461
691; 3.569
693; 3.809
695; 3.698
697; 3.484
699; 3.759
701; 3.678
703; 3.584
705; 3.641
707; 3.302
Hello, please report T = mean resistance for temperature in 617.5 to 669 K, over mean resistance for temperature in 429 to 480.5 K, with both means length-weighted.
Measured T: 0.8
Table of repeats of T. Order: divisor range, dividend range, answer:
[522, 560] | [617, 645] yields 0.86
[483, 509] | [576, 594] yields 0.86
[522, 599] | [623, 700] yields 0.92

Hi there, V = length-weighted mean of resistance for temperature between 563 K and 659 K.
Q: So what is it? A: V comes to 3.24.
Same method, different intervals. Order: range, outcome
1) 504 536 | 3.73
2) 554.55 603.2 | 3.4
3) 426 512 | 3.75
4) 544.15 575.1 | 3.54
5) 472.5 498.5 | 3.76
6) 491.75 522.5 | 3.77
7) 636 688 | 3.09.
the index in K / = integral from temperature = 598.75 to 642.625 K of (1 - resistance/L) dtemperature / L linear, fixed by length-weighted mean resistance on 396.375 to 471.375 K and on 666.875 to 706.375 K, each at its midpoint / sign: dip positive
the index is 3.5 K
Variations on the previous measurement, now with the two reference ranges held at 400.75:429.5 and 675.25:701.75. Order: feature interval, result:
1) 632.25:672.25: 6.1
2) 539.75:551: -1.2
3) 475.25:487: -2.5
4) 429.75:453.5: -5.0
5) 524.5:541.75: -2.3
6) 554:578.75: -1.8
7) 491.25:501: -1.7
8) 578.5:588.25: 0.3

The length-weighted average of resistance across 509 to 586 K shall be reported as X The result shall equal 3.58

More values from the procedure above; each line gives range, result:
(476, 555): 3.71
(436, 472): 3.81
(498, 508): 3.8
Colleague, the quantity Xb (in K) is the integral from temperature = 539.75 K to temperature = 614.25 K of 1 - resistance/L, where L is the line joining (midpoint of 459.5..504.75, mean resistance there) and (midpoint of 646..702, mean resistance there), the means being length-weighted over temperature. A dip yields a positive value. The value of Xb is 2.9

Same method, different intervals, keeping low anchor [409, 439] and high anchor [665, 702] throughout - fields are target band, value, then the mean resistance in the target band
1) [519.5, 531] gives -1.2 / 3.68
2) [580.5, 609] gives 0.9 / 3.27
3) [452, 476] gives -4.3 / 3.86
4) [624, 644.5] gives 2.5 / 3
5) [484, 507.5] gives -3.5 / 3.78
